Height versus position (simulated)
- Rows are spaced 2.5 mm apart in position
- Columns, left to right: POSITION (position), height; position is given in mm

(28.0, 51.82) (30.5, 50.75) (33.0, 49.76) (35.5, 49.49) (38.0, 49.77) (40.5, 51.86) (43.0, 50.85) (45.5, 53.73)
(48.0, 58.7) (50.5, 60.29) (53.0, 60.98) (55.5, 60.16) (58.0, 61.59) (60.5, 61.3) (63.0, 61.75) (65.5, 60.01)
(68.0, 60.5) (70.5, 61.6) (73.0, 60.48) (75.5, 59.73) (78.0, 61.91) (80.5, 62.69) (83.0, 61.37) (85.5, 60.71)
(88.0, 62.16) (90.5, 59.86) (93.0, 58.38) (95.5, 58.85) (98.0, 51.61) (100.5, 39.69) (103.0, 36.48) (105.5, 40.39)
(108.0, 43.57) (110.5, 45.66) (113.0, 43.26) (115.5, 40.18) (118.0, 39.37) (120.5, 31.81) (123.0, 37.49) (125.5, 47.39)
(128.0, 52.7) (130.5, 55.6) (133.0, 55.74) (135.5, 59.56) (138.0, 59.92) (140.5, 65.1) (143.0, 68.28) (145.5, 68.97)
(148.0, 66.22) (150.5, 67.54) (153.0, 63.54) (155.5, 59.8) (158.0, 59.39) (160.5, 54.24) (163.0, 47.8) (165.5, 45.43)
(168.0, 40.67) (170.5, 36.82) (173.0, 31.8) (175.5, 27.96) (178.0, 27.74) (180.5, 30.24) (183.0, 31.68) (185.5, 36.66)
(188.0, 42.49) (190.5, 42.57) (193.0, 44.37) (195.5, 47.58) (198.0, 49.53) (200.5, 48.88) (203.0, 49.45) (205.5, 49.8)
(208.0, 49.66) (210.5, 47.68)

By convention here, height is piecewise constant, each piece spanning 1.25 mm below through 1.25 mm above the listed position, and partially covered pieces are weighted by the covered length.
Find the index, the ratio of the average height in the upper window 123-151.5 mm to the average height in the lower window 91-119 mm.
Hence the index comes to 1.3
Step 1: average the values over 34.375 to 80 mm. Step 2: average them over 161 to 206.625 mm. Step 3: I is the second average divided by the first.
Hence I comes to 0.70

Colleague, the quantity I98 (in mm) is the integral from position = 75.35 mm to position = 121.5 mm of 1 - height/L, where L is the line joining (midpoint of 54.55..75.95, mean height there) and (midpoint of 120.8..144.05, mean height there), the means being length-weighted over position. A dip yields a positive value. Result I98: 6.14 mm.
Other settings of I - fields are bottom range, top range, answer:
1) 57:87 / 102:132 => 0.70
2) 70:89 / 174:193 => 0.57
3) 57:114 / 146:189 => 0.83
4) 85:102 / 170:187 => 0.57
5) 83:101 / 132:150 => 1.12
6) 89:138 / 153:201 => 0.90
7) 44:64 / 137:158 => 1.08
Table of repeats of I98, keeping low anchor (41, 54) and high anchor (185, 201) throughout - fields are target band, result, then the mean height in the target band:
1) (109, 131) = 3.18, 43.3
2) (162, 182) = 4.59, 35.9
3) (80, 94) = -1.96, 60.8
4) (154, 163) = -1.71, 56.6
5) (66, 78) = -1.35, 60.7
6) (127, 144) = -3.50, 59.5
